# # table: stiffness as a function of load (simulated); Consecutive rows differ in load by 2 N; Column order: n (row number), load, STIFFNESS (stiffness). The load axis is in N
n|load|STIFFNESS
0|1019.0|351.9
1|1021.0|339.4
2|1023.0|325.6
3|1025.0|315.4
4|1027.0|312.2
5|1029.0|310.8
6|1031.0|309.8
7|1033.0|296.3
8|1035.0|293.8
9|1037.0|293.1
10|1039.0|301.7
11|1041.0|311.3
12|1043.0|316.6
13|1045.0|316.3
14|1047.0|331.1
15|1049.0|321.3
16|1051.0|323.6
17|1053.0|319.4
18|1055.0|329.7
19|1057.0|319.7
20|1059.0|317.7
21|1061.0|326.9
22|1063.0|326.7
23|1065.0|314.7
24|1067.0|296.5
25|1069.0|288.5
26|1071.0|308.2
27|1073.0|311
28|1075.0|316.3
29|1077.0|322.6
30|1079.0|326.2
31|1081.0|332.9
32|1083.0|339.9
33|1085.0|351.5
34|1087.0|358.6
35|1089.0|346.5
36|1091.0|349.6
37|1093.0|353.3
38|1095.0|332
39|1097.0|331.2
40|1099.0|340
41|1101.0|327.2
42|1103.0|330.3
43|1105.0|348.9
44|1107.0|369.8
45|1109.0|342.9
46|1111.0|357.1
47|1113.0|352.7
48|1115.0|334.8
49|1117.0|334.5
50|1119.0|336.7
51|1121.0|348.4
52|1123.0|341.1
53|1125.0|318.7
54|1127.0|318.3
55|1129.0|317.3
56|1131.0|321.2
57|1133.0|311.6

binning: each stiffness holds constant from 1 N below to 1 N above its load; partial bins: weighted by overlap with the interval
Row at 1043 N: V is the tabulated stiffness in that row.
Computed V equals 316.6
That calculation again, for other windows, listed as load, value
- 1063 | 326.7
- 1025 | 315.4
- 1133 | 311.6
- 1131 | 321.2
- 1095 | 332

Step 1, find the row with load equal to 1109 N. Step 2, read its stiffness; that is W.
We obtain 342.9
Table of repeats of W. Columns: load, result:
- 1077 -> 322.6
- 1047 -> 331.1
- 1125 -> 318.7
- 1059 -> 317.7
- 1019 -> 351.9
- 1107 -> 369.8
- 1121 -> 348.4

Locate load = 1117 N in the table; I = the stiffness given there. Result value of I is 334.5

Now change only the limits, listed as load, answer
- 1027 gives 312.2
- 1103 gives 330.3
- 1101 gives 327.2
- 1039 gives 301.7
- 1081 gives 332.9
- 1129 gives 317.3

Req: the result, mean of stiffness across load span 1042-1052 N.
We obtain 322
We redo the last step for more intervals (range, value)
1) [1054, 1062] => 324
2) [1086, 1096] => 348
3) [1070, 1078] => 315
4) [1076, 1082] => 327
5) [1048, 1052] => 322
